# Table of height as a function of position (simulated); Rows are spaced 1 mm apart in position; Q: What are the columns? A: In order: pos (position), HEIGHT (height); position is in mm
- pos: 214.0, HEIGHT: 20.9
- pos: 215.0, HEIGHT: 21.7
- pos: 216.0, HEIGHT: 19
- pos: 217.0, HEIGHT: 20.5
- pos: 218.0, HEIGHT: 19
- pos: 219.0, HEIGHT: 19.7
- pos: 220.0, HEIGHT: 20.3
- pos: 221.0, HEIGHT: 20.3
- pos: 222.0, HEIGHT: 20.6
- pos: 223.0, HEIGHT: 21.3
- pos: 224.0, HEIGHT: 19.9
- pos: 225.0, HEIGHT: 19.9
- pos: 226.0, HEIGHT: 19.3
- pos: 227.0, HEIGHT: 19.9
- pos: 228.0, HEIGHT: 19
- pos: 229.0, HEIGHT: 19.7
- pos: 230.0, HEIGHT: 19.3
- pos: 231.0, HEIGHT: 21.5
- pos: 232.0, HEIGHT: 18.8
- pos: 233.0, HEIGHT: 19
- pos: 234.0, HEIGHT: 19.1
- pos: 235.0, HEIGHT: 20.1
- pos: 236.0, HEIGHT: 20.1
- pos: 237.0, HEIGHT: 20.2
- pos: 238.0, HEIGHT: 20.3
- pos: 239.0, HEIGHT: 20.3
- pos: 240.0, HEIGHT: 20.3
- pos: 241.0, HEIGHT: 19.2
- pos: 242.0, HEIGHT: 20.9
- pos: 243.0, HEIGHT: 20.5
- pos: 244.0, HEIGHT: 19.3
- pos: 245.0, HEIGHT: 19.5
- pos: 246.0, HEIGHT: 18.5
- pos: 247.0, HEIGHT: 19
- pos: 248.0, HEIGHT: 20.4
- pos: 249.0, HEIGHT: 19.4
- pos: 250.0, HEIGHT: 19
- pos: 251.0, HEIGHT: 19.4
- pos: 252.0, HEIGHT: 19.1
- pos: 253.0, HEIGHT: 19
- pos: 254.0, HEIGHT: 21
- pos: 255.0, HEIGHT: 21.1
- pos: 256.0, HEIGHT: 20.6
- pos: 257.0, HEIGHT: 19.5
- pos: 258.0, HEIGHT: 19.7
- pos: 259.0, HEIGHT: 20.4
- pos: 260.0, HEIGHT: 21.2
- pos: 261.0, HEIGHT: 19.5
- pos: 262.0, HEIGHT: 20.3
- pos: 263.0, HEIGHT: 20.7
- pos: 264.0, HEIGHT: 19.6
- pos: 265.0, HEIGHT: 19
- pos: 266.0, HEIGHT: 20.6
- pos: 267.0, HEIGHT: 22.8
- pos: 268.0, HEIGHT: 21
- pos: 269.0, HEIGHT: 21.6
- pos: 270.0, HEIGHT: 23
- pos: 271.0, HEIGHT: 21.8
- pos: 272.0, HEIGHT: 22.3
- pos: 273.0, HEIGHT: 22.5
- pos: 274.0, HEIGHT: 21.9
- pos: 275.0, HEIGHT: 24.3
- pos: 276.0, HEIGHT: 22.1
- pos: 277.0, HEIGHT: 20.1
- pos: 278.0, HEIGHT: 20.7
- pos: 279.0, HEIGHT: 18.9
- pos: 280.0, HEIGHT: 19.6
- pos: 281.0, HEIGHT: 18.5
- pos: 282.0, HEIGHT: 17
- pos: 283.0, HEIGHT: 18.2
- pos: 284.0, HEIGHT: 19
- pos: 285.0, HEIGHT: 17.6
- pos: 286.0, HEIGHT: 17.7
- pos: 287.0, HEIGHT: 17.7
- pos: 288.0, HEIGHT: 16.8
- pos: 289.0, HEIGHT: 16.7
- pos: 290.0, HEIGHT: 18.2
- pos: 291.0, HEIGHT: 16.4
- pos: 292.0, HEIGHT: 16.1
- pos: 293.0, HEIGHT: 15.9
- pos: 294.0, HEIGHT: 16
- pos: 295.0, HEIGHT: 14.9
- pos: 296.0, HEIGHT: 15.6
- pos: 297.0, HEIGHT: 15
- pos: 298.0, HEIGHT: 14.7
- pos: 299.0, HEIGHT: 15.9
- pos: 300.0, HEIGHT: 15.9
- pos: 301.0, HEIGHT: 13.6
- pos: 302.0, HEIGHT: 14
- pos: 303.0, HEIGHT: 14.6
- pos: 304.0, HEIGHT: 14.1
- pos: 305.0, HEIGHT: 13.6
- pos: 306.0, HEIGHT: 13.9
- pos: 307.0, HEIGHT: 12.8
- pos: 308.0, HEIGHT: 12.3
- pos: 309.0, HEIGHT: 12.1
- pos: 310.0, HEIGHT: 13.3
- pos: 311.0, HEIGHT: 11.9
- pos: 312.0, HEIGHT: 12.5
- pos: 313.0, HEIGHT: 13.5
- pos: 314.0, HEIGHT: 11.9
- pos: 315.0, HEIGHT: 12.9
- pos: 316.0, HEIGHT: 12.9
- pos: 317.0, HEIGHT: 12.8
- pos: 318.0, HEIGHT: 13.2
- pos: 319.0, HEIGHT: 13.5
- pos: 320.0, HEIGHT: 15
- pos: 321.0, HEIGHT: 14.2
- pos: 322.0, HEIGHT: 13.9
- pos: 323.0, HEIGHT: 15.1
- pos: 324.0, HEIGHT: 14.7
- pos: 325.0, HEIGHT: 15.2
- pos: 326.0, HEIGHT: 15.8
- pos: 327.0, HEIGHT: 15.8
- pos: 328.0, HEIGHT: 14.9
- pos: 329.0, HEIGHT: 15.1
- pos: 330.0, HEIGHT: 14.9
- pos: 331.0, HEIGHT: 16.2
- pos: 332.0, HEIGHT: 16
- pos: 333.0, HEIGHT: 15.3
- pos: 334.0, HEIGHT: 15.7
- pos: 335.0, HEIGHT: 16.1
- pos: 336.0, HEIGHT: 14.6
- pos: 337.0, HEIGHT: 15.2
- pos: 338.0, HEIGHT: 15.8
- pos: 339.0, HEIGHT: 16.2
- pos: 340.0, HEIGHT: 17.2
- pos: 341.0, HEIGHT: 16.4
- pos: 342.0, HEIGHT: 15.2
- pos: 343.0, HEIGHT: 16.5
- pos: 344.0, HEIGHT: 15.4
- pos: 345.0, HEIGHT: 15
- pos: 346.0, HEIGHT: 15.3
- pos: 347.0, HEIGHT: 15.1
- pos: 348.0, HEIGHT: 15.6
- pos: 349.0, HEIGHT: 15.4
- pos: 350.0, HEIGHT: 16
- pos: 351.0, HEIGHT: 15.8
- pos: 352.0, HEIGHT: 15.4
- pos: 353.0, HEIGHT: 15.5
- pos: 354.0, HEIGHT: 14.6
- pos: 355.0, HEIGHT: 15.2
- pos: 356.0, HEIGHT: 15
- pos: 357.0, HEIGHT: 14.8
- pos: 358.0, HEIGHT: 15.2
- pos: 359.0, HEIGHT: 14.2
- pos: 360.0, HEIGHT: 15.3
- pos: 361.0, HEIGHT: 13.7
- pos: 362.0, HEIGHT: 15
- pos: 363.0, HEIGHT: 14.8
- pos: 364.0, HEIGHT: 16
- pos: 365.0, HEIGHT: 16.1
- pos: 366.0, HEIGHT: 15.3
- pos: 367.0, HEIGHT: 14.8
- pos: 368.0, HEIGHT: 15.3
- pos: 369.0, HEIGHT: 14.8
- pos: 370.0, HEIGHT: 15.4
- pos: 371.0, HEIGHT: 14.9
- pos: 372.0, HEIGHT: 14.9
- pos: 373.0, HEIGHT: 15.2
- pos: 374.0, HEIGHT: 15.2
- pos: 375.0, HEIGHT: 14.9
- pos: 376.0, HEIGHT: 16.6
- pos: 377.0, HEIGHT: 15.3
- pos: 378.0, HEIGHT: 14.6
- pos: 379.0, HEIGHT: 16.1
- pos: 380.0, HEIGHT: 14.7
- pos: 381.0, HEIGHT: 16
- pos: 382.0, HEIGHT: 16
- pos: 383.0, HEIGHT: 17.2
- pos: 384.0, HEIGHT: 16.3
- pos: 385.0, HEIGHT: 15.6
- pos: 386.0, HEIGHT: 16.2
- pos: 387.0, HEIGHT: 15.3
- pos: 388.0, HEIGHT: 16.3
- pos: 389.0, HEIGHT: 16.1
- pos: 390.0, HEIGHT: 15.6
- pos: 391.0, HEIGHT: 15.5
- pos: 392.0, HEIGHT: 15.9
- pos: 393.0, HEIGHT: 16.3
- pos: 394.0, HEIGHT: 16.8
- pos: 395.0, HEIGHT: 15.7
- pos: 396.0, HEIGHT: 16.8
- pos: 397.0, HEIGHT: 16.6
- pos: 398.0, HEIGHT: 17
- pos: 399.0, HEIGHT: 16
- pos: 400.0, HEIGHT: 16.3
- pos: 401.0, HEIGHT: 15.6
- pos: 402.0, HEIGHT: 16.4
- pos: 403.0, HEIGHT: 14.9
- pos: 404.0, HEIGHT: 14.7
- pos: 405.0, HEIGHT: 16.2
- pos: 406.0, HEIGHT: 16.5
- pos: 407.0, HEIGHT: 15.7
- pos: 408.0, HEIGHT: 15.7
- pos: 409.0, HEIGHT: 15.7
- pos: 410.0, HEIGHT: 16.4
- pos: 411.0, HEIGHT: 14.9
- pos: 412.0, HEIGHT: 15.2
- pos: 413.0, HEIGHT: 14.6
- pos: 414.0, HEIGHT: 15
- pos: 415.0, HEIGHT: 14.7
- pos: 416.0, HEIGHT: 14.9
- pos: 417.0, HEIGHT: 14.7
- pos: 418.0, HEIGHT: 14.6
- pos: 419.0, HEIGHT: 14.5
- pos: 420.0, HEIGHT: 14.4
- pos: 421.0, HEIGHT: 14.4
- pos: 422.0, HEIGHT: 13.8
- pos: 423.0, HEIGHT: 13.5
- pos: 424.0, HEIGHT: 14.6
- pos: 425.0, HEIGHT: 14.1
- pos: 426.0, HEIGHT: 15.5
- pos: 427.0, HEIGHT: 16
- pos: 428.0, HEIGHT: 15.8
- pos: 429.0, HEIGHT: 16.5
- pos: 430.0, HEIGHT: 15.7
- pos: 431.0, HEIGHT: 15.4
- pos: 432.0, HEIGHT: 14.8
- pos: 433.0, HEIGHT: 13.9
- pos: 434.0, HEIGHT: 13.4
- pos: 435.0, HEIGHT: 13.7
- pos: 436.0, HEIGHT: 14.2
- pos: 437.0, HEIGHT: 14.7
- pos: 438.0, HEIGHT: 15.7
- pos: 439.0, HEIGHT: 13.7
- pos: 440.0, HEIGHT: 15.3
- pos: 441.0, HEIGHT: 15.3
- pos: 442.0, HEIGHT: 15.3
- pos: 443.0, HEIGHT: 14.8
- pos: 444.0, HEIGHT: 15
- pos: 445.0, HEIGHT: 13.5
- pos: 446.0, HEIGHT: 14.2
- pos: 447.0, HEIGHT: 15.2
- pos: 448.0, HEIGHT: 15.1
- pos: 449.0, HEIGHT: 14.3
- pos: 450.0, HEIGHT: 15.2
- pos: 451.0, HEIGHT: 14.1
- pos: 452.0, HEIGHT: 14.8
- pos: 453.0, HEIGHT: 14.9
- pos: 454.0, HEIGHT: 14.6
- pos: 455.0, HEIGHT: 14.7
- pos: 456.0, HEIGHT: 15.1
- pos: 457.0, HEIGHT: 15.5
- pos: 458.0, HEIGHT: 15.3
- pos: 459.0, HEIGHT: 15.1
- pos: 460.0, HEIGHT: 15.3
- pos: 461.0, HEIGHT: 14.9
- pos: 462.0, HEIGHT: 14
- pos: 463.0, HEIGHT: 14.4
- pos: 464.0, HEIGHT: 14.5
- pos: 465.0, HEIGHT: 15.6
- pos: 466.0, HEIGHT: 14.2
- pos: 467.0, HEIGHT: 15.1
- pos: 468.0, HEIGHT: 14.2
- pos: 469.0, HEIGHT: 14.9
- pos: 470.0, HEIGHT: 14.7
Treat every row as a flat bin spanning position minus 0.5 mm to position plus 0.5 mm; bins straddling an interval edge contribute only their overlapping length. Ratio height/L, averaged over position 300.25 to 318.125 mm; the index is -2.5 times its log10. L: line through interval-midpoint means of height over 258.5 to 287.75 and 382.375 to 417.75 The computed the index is 0.40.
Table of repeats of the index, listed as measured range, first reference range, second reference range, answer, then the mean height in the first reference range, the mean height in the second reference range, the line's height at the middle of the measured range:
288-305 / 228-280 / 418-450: 0.225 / 20.3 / 14.7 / 19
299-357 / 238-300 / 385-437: 0.198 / 19.3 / 15.3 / 17.6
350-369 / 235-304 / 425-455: 0.115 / 19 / 14.8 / 16.8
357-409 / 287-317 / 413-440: -0.073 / 14.4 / 14.7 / 14.6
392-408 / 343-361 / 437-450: -0.076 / 15.2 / 14.8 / 15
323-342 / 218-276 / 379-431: 0.139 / 20.3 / 15.6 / 17.7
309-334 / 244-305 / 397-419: 0.236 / 18.8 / 15.5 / 17.6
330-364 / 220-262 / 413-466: 0.116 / 19.9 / 14.8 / 17.2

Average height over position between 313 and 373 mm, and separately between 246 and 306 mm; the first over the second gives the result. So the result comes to 0.80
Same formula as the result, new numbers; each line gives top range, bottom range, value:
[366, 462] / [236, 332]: 0.87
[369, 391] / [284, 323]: 1.07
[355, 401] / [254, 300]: 0.81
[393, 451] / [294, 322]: 1.10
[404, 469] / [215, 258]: 0.75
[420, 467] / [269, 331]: 0.91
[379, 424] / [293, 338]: 1.08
